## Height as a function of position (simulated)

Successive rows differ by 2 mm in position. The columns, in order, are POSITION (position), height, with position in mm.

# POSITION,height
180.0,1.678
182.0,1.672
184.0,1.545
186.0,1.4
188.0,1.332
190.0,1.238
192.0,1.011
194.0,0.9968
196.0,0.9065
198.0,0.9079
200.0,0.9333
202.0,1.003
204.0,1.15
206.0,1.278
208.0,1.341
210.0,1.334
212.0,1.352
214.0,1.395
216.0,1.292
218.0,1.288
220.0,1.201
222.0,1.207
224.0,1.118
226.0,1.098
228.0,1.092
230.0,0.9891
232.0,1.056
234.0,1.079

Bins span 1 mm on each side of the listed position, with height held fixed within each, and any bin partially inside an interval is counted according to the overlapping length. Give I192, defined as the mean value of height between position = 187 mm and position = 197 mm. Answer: 1.1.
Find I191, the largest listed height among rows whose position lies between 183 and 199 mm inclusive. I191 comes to 1.545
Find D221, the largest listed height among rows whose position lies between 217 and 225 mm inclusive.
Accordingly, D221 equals 1.288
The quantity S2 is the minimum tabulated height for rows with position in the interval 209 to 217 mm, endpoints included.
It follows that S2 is 1.292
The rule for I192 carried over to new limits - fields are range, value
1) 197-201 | 0.921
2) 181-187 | 1.54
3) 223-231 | 1.07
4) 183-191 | 1.38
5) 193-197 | 0.952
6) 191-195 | 1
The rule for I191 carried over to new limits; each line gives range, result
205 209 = 1.341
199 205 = 1.15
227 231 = 1.092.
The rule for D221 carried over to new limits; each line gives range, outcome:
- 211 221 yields 1.395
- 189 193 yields 1.238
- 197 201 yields 0.9333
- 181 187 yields 1.672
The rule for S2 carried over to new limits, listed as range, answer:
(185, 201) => 0.9065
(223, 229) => 1.092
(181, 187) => 1.4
